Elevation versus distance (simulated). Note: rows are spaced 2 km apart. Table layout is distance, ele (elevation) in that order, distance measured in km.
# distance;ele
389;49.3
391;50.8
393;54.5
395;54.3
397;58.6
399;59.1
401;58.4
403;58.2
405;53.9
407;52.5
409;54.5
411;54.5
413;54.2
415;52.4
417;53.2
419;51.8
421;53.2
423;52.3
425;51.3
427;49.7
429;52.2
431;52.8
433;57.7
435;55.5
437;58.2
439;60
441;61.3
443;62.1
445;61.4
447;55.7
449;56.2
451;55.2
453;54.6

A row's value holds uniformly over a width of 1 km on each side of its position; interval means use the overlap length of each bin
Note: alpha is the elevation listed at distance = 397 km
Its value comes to 58.6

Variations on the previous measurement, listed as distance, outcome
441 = 61.3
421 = 53.2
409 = 54.5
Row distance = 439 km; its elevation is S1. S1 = 60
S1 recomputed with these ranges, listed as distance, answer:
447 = 55.7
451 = 55.2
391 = 50.8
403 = 58.2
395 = 54.3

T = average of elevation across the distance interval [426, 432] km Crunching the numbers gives 51.6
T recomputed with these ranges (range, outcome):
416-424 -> 52.6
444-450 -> 57.8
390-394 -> 52.6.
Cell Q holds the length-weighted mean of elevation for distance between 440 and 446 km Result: 61.6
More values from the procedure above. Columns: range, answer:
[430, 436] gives 55.3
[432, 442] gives 58.5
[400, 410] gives 55.5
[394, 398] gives 56.5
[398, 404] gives 58.6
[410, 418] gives 53.6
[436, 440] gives 59.1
